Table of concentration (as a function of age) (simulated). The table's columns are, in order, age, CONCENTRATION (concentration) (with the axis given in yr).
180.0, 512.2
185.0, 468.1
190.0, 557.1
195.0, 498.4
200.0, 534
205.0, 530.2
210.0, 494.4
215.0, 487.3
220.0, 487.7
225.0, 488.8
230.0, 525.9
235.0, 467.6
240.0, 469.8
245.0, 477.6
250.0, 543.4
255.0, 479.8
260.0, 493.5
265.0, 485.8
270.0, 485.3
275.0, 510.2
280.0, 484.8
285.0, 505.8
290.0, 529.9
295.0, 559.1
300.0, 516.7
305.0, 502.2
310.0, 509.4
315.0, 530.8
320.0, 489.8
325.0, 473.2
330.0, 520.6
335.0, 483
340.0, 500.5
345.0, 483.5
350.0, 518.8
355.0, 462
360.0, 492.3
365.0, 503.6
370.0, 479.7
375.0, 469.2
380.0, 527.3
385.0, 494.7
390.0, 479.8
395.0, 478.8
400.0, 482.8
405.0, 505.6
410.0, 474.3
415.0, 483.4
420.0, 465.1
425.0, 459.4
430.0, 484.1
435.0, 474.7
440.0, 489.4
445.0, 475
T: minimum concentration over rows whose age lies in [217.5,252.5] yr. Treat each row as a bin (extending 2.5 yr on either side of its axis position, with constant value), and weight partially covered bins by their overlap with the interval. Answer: 467.6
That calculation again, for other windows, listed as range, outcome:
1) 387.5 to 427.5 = 459.4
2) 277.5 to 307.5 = 484.8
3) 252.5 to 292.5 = 479.8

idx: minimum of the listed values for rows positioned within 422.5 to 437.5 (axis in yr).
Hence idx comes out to 459.4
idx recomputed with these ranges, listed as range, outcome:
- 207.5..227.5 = 487.3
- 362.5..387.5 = 469.2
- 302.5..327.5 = 473.2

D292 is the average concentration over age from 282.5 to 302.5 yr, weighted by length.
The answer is 528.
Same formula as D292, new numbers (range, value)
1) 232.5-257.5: 488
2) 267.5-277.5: 498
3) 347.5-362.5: 491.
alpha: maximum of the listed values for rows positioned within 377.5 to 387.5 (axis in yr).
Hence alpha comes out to 527.3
